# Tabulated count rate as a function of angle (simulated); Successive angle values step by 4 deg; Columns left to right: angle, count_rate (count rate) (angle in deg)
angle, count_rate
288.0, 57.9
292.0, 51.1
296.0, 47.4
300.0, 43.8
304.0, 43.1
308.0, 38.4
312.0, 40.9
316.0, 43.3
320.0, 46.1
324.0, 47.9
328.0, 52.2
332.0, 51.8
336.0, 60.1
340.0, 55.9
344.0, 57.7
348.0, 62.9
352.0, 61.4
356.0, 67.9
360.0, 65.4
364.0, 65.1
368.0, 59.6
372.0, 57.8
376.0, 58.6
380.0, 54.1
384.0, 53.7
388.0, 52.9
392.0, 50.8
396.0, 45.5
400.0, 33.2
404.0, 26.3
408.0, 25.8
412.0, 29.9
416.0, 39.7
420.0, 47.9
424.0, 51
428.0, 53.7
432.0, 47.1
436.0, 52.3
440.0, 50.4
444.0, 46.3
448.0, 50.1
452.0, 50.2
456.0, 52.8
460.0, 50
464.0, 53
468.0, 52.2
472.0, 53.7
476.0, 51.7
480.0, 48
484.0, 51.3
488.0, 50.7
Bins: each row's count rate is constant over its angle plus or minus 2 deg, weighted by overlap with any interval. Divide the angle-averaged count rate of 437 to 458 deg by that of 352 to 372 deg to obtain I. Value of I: 0.79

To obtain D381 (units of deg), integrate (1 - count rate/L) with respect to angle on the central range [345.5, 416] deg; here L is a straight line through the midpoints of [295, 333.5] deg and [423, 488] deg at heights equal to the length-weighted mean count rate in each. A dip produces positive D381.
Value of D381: -4.7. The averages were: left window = 45.4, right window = 50.9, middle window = 50.9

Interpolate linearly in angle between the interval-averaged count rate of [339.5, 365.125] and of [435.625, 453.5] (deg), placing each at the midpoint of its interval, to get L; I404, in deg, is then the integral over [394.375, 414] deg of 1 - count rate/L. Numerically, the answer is 8.3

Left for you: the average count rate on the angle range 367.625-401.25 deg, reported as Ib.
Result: 51.8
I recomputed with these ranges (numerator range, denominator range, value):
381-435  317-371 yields 0.75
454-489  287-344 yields 1.06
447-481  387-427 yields 1.28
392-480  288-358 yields 0.89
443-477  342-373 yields 0.82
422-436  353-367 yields 0.78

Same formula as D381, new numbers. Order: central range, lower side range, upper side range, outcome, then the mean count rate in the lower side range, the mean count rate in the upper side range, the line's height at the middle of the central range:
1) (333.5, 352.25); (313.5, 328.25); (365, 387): -3.1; 46.6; 57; 50.7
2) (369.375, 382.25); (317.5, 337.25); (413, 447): -1.9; 51.1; 48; 49.7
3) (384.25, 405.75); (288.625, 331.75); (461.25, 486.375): 2.6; 46.1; 51.6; 48.9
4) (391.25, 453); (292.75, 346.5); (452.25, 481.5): 8.8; 48.6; 51.6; 50.7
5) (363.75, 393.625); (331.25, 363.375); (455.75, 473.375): 1.3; 60.9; 52.2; 58.6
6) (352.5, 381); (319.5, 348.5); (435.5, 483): -4.3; 54.3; 50.9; 53.4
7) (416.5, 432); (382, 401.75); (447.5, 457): 0.0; 47.4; 51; 49.3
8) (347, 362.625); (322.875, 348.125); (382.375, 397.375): -3.2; 55.2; 50.9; 53.7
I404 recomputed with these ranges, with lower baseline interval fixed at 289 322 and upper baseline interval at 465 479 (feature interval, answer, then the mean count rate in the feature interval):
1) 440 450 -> 0.5 deg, 48.6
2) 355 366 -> -4.4 deg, 66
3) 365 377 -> -2.9 deg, 59.2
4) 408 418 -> 3.3 deg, 33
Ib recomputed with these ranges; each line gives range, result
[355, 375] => 62.7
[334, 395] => 58.7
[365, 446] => 47.1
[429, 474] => 50.8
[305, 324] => 42.8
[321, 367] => 58.7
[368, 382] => 57.2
